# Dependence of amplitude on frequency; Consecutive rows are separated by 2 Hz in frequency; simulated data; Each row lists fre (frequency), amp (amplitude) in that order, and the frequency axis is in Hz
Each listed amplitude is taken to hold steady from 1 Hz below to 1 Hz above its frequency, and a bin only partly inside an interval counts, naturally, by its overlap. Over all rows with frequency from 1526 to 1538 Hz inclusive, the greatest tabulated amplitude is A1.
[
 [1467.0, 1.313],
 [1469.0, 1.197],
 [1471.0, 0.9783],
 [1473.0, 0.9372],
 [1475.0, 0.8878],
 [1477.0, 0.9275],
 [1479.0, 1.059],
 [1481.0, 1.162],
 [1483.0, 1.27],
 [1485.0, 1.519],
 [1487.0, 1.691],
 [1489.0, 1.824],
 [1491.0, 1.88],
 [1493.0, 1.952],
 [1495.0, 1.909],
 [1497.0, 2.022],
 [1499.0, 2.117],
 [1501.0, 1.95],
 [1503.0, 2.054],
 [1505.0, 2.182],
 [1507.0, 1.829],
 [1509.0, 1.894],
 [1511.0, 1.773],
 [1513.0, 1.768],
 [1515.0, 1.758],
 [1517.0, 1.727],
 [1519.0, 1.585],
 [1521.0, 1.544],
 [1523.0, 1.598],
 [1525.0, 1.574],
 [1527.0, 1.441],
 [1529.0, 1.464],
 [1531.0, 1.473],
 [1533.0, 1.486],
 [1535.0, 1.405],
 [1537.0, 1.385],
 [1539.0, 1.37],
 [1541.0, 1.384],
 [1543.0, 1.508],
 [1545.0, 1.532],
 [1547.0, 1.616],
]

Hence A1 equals 1.486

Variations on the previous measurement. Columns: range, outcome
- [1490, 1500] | 2.117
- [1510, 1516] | 1.773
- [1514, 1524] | 1.758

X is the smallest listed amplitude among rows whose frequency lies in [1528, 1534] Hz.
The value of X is 1.464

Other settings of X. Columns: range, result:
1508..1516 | 1.758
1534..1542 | 1.37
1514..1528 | 1.441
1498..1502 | 1.95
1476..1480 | 0.9275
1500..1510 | 1.829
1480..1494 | 1.162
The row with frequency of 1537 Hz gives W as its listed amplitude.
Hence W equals 1.385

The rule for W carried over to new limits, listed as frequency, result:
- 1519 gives 1.585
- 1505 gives 2.182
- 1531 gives 1.473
